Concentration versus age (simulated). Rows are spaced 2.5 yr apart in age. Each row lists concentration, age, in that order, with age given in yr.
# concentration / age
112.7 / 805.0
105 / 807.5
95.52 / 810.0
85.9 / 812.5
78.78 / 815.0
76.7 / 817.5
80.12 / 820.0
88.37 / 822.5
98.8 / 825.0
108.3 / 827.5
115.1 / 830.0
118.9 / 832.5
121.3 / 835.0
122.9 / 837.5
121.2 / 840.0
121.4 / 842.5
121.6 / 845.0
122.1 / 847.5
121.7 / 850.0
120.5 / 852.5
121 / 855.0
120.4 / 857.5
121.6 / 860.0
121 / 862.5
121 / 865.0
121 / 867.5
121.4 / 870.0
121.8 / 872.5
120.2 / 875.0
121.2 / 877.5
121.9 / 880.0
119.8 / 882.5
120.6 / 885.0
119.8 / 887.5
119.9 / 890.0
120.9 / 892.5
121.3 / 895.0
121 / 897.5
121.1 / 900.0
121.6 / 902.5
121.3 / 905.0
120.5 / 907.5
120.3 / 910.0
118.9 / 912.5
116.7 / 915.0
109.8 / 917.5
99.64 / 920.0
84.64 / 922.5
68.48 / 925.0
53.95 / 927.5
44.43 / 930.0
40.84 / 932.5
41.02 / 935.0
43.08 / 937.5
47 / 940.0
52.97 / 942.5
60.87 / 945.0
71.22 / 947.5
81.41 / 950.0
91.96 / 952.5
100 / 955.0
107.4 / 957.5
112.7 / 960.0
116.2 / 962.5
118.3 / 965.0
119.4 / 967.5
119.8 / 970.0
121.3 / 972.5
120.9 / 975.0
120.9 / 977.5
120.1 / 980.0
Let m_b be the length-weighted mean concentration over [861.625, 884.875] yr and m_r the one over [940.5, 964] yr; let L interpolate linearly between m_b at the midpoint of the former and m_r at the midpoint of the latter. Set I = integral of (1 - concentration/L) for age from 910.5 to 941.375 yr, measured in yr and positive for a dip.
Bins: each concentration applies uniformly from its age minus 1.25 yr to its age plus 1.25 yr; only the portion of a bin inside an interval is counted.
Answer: 8.2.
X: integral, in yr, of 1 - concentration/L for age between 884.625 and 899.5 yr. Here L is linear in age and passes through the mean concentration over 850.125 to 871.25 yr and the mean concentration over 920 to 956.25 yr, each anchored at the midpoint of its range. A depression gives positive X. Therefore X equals -3.4 yr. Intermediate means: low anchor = 121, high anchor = 64.3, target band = 121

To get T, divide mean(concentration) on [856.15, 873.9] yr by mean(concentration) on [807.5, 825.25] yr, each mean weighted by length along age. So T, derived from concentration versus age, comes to 1.39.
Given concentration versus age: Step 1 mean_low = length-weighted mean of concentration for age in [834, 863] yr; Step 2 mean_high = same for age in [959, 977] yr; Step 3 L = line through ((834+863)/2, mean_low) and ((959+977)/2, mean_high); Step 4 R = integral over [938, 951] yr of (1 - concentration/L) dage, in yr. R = 6.3 yr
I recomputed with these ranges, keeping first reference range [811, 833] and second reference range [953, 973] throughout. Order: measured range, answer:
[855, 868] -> -2.9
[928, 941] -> 7.8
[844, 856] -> -2.9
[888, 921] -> -4.1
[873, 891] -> -3.3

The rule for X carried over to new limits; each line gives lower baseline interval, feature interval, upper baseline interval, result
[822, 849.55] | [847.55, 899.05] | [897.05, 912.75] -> -1.1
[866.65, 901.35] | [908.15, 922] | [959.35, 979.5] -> 1.0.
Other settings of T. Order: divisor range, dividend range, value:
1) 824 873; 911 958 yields 0.63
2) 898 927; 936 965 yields 0.76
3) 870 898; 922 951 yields 0.47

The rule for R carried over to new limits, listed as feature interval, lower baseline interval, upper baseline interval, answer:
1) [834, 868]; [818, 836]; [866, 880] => -2.72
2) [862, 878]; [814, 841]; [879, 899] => -0.83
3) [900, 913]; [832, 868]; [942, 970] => -1.55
